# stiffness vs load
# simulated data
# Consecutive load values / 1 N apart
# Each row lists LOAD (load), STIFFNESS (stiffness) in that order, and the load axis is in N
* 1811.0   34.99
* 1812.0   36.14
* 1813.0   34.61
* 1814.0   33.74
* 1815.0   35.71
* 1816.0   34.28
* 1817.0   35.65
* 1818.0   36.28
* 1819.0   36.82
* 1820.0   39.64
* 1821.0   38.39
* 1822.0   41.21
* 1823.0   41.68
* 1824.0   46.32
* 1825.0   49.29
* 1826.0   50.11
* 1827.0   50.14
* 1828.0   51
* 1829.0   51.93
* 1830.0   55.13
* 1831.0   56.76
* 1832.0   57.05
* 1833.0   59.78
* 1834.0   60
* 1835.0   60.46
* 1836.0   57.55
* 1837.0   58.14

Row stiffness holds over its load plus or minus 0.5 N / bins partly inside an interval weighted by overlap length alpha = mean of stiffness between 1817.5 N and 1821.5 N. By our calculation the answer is 37.8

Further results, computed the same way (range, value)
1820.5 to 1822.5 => 39.8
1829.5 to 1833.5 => 57.2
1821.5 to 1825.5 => 44.6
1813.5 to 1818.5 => 35.1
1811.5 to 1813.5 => 35.4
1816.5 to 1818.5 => 36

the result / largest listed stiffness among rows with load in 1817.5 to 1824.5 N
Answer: 46.32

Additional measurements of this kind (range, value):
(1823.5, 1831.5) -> 56.76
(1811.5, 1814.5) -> 36.14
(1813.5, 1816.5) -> 35.71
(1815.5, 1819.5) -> 36.82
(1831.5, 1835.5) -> 60.46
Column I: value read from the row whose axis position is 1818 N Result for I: 36.28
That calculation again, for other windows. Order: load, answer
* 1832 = 57.05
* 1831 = 56.76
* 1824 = 46.32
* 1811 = 34.99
